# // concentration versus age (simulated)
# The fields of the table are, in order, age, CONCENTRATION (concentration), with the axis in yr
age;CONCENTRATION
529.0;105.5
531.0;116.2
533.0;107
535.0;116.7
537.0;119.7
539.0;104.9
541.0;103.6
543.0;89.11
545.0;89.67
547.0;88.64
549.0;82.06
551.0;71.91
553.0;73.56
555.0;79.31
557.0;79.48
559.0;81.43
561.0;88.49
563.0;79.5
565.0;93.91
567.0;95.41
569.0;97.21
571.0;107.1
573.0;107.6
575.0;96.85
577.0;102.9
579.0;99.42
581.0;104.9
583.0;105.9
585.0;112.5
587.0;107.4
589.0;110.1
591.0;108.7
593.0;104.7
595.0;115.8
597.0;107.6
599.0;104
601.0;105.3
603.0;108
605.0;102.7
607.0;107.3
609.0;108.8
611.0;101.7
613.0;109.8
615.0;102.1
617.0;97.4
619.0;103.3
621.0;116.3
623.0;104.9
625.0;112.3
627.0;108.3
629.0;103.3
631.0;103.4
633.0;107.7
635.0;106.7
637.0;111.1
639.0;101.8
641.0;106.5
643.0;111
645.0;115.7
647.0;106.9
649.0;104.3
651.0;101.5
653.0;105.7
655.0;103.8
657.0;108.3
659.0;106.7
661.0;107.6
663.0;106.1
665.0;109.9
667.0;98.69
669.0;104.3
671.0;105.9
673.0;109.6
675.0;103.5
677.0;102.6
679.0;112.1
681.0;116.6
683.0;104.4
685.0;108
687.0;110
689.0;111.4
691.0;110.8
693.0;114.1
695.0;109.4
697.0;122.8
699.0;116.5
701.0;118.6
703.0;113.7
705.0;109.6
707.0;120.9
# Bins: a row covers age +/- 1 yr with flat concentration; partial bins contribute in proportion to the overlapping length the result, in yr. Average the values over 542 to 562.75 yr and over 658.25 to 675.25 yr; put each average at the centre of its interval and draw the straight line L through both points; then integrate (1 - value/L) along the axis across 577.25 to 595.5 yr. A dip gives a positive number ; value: -3.68 yr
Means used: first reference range 82.3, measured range 107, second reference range 106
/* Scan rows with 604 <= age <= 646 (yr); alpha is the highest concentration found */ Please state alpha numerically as 116.3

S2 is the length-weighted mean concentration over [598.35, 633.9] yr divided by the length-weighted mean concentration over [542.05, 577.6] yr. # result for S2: 1.19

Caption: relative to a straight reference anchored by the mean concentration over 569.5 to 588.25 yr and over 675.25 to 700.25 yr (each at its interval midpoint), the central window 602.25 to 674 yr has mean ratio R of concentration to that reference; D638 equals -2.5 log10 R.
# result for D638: 0.02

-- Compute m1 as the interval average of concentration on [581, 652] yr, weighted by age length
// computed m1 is 107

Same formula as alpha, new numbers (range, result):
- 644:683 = 116.6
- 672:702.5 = 122.8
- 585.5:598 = 115.8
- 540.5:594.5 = 112.5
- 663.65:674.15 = 109.9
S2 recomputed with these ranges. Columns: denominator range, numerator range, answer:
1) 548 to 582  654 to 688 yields 1.18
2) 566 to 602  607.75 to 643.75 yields 1.01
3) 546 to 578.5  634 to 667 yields 1.20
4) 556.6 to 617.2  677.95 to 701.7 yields 1.11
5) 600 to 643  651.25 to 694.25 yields 1.01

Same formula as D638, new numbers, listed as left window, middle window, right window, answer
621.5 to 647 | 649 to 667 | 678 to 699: 0.04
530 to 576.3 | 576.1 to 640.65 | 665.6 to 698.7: -0.06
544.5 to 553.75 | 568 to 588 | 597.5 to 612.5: -0.12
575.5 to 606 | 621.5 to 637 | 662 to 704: 0.01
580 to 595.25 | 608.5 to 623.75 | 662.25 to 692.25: 0.03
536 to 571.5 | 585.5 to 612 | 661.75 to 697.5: -0.11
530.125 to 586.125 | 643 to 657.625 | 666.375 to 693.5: -0.02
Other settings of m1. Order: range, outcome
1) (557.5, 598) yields 101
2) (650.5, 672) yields 105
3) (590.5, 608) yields 107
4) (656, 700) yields 109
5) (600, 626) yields 106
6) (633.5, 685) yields 107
